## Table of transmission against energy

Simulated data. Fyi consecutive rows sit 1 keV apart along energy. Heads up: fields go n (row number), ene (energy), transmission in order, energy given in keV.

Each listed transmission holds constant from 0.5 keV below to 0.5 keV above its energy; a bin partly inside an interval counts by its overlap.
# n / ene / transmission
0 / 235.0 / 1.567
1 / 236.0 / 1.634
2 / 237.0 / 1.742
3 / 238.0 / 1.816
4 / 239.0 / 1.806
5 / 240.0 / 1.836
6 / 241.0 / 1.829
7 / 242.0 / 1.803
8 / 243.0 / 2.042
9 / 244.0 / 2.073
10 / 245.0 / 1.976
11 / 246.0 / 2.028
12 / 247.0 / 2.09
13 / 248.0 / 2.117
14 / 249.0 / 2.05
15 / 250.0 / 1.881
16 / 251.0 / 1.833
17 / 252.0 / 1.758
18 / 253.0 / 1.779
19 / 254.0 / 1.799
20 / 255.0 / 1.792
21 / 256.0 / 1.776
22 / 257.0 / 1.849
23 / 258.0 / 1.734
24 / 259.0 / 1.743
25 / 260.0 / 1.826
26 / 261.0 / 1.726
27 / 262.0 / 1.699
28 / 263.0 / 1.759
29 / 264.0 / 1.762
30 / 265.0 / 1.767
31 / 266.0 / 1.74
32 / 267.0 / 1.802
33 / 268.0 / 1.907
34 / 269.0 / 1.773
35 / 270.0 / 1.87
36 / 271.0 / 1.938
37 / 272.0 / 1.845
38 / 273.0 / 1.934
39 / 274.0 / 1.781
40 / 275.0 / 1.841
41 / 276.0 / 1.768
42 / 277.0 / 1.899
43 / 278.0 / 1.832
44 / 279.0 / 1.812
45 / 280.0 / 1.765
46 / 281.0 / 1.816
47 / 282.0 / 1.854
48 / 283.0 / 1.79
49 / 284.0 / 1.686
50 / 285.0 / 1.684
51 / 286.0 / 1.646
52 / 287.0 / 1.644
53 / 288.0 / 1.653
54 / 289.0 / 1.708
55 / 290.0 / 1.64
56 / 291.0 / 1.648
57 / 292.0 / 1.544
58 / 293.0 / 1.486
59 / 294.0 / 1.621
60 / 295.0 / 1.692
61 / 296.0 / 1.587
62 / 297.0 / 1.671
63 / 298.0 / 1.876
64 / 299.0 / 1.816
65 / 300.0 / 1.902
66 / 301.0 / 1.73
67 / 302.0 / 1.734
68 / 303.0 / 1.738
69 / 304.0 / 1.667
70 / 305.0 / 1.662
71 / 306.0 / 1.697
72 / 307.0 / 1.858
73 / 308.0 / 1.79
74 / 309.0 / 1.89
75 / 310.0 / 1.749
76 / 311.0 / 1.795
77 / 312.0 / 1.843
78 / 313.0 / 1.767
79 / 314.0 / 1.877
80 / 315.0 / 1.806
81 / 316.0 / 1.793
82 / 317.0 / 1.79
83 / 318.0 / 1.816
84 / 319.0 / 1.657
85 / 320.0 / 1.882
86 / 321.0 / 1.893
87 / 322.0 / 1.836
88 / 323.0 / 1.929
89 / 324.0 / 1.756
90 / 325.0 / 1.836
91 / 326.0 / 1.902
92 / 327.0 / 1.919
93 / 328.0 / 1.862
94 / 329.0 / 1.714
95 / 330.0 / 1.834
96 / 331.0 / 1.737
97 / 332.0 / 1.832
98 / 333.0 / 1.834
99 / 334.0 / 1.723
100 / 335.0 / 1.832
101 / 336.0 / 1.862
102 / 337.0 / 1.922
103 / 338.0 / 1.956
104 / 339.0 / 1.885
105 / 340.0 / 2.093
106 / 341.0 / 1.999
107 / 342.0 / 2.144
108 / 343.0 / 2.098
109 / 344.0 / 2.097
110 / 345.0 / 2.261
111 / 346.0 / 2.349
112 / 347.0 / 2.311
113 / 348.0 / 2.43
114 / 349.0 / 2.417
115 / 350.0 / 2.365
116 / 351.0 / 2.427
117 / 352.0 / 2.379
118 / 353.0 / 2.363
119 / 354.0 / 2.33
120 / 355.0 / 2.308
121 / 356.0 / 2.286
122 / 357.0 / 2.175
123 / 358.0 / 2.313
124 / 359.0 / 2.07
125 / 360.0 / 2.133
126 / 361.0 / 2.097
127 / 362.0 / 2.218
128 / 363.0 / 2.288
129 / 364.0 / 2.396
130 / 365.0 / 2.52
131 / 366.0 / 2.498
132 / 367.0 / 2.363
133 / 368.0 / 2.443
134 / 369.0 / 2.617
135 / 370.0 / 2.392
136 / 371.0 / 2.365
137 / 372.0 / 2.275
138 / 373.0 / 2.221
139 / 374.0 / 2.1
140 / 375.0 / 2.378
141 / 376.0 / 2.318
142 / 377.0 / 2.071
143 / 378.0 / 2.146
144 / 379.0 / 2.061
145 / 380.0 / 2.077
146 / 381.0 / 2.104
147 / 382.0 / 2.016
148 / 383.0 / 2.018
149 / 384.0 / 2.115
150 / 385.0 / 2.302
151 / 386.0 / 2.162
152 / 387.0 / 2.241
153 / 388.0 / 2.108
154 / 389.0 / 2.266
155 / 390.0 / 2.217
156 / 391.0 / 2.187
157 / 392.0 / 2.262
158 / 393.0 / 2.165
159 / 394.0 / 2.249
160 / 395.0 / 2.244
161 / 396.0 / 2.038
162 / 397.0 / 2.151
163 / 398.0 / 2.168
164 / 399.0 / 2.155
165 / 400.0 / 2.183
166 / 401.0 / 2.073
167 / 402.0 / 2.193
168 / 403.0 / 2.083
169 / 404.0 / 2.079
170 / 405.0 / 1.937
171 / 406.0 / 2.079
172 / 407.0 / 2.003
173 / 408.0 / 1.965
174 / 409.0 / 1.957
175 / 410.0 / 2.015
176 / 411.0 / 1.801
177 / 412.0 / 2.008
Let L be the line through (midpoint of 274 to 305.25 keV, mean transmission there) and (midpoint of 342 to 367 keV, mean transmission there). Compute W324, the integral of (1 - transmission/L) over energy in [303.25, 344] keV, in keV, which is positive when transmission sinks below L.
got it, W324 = 3.55 keV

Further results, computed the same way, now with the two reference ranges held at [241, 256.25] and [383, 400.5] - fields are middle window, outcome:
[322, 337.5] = 1.77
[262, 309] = 5.51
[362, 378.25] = -1.46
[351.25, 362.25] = -0.67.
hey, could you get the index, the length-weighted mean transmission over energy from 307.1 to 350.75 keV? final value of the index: 1.93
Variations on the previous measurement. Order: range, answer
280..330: 1.76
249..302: 1.77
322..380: 2.14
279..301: 1.7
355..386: 2.25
